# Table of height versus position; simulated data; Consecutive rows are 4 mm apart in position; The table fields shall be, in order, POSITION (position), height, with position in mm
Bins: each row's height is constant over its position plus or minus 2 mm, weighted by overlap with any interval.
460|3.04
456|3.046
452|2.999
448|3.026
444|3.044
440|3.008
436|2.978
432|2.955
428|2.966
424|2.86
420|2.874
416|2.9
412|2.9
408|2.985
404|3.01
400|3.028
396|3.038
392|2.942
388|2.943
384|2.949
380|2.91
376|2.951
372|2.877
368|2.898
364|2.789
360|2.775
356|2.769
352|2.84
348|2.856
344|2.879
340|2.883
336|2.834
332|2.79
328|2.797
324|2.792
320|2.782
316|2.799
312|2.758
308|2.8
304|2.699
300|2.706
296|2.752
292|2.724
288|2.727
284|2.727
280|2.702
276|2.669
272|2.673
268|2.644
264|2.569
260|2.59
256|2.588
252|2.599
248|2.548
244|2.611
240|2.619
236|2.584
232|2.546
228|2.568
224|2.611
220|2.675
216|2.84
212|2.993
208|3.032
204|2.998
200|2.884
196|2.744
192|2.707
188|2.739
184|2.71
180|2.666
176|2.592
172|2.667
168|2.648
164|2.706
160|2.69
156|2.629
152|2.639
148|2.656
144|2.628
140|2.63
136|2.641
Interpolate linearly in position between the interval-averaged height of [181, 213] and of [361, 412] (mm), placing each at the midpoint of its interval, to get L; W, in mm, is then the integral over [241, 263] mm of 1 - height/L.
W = 2.16 mm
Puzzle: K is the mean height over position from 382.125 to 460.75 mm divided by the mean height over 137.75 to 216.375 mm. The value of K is 1.1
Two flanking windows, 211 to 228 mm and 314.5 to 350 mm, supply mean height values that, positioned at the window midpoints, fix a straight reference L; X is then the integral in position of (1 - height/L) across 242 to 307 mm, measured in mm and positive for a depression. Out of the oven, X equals 2.9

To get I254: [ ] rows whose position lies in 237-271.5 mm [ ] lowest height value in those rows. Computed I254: 2.548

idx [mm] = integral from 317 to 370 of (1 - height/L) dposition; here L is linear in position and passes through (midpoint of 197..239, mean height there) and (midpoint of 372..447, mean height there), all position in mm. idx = 1.3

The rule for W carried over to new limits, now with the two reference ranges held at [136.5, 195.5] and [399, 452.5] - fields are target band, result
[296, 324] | 0.71 mm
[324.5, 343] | 0.21 mm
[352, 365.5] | 0.47 mm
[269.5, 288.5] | 0.68 mm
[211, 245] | 0.90 mm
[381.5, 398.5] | -0.26 mm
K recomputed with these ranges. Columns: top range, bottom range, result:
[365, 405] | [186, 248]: 1.08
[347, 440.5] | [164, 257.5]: 1.08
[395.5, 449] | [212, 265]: 1.13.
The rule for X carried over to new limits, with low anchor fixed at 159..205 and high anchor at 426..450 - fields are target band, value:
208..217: -0.6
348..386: 0.8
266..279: 0.7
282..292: 0.4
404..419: 0.2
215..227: 0.3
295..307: 0.5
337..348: 0.1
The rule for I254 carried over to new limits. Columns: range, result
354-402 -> 2.769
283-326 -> 2.699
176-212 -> 2.592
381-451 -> 2.86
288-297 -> 2.724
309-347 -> 2.758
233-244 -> 2.584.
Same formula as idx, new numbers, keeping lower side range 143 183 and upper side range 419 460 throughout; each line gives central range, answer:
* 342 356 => 0.1 mm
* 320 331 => 0.2 mm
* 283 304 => 0.6 mm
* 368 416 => -0.5 mm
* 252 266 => 0.9 mm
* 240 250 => 0.6 mm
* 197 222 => -1.7 mm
